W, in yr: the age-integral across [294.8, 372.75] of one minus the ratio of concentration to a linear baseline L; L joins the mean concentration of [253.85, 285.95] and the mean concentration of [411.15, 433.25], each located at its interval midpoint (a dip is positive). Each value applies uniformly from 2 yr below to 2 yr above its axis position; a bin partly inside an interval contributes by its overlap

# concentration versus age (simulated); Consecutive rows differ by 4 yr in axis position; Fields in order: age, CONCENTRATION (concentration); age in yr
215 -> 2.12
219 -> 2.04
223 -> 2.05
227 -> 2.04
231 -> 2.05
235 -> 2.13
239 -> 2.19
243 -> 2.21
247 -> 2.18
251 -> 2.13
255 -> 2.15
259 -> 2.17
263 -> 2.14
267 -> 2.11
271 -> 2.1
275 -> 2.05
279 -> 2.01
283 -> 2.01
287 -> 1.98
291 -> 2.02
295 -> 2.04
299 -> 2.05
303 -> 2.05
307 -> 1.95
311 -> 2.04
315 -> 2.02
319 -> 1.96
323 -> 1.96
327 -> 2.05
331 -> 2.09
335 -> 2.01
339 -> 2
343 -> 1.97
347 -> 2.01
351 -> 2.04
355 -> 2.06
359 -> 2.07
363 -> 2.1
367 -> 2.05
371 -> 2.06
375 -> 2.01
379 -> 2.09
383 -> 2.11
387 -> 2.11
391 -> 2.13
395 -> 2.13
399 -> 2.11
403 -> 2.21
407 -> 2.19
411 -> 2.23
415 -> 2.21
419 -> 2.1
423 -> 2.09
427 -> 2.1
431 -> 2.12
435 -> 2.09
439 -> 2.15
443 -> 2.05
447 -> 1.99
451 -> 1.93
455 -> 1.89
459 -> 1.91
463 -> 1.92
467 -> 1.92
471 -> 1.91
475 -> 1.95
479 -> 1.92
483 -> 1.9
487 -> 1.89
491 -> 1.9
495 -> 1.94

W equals 2.9 yr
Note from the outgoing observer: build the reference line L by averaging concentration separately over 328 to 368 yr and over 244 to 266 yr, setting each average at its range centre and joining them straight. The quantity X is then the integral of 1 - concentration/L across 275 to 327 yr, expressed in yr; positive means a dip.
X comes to 2.2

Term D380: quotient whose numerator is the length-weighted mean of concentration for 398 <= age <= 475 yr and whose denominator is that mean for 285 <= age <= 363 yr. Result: 1.02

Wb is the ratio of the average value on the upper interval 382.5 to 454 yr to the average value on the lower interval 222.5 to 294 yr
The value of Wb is 1.01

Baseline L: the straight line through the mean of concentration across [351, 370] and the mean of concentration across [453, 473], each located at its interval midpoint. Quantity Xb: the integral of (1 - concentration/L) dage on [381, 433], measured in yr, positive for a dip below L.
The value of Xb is -3.8 yr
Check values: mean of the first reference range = 2.07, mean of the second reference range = 1.91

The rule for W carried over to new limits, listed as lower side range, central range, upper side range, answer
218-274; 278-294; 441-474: 0.6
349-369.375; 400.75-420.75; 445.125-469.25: -2.0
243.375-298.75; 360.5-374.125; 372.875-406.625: 0.3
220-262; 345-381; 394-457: 0.9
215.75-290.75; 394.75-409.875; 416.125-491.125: -1.1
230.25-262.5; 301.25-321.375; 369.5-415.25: 1.3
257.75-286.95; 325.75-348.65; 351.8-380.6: 0.5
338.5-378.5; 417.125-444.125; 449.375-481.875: -2.0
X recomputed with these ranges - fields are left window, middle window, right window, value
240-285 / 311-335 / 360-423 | 1.1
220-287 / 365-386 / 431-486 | -0.5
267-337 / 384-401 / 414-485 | -0.9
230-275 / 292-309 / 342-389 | 0.7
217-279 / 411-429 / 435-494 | -1.4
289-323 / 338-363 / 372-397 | 0.3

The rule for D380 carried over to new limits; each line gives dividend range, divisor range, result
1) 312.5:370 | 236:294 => 0.96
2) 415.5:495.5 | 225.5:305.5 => 0.95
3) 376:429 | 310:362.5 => 1.06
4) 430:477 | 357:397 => 0.95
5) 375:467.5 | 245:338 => 1.01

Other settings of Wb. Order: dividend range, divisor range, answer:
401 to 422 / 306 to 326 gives 1.10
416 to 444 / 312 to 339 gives 1.05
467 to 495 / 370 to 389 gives 0.92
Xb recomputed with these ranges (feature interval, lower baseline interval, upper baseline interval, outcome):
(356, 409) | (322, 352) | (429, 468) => -2.5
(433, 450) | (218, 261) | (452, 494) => -1.1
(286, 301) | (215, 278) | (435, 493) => 0.4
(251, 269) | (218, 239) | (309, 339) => -0.7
